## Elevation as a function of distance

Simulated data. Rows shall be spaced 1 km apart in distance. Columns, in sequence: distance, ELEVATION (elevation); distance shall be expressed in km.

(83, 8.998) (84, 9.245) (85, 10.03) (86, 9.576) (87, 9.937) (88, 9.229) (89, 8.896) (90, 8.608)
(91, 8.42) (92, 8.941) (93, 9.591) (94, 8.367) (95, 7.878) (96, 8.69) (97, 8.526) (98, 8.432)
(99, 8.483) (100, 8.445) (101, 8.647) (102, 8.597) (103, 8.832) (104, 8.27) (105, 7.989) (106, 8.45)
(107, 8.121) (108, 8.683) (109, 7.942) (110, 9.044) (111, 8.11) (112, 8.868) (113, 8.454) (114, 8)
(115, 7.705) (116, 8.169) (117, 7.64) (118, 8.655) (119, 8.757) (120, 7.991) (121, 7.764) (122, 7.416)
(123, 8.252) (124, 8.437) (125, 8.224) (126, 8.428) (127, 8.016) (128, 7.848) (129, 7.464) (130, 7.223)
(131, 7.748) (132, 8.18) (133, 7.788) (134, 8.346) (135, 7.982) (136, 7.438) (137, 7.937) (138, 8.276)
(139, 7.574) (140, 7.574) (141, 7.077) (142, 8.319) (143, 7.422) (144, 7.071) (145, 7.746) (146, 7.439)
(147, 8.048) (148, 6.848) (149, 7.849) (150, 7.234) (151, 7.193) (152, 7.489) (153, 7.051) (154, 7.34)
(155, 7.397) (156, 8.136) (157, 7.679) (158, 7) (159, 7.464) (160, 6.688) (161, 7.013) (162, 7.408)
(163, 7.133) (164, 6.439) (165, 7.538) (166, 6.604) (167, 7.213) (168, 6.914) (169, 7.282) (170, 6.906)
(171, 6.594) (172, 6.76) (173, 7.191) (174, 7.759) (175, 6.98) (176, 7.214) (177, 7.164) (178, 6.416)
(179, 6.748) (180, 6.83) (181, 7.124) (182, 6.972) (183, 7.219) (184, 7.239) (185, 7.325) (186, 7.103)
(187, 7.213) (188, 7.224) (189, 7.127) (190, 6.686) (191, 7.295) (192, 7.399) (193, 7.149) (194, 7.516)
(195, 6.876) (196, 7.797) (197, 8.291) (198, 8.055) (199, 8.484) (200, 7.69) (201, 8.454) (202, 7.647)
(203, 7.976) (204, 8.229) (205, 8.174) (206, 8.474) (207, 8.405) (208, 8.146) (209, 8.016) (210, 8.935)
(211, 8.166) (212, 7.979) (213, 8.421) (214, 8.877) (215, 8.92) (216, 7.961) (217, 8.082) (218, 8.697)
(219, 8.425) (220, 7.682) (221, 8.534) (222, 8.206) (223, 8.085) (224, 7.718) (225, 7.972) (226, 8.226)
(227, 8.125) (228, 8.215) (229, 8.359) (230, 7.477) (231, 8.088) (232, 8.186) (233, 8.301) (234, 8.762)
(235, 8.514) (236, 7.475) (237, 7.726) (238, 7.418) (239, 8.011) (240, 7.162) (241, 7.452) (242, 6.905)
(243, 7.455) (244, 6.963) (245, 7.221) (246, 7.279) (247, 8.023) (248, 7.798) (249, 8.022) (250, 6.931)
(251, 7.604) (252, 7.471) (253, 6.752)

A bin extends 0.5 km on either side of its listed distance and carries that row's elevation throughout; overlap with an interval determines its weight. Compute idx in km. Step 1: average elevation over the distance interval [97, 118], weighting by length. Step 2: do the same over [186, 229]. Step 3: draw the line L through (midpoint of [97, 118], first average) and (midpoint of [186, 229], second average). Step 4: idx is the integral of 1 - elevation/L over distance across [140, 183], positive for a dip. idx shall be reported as 5.0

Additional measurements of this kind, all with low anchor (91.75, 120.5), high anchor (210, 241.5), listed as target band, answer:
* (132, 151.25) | 1.5 km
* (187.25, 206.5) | 1.1 km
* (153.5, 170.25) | 2.2 km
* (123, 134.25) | 0.5 km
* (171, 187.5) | 2.3 km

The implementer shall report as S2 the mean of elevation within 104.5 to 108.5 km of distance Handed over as 8.31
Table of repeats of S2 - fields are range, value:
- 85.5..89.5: 9.41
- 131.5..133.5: 7.98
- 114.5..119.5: 8.19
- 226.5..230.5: 8.04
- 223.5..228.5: 8.05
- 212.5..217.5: 8.45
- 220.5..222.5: 8.37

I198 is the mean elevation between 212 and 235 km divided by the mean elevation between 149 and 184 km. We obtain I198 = 1.2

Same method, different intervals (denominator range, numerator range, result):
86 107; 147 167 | 0.84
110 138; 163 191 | 0.87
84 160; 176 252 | 0.96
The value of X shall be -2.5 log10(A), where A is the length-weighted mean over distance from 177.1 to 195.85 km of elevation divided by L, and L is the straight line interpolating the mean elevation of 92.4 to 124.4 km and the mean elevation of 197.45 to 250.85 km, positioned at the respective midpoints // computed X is 0.15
